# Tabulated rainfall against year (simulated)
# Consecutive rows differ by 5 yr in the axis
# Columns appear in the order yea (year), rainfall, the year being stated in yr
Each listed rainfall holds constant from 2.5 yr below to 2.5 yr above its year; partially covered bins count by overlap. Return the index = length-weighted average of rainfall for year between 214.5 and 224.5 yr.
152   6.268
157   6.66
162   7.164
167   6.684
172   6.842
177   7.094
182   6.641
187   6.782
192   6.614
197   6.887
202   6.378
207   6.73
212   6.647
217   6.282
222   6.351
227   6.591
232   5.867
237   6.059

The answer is 6.32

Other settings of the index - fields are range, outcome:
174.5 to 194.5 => 6.78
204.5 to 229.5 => 6.52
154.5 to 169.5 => 6.84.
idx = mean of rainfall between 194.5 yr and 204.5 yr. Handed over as 6.63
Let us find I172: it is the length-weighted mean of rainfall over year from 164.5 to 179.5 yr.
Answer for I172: 6.87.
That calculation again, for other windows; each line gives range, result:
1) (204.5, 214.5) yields 6.69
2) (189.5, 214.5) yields 6.65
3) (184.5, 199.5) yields 6.76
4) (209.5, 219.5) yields 6.46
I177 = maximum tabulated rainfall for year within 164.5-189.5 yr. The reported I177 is 7.094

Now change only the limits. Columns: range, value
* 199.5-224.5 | 6.73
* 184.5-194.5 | 6.782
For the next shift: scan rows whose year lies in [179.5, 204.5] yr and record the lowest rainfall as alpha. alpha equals 6.378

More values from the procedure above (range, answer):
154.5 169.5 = 6.66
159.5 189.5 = 6.641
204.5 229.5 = 6.282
